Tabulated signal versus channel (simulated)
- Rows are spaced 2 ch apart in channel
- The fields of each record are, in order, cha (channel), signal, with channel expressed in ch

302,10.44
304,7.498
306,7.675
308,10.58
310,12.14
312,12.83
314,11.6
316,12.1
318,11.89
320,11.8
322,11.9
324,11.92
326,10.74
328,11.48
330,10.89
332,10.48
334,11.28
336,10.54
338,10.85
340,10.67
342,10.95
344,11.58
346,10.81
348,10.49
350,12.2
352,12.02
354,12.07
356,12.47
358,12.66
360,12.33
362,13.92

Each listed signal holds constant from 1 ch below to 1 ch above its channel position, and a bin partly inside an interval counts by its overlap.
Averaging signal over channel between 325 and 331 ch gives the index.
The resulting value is 11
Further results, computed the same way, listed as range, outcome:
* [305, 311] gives 10.1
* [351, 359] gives 12.3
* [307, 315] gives 11.8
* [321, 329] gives 11.5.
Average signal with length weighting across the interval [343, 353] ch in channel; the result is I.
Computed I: 11.4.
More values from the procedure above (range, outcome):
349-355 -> 12.1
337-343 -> 10.8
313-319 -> 11.9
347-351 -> 11.3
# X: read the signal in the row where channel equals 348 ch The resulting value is 10.49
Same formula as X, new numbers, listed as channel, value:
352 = 12.02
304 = 7.498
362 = 13.92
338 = 10.85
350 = 12.2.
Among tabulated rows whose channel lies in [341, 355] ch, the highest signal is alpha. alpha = 12.2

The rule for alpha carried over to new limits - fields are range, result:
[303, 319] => 12.83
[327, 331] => 11.48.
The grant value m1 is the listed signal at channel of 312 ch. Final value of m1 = 12.83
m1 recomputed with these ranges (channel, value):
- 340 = 10.67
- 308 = 10.58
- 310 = 12.14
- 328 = 11.48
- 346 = 10.81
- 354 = 12.07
